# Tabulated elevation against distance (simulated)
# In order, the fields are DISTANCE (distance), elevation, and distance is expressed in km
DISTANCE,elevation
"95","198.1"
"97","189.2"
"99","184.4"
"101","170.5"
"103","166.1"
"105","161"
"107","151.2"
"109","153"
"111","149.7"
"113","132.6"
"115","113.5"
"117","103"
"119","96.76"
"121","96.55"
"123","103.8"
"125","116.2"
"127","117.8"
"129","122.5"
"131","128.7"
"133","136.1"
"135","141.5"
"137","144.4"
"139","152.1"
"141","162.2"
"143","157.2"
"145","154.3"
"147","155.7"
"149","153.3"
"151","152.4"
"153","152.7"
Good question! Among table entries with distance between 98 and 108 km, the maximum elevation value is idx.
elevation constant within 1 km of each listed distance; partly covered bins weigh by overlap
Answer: 184.4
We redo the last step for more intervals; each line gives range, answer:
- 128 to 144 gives 162.2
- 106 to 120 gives 153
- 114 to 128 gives 117.8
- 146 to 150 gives 155.7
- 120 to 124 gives 103.8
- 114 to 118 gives 113.5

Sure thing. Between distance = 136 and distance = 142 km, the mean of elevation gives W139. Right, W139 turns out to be 153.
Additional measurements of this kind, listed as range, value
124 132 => 121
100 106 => 166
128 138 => 135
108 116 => 137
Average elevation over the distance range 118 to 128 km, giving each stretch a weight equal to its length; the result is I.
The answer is 106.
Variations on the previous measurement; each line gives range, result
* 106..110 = 152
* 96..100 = 187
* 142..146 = 156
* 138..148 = 156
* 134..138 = 143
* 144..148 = 155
